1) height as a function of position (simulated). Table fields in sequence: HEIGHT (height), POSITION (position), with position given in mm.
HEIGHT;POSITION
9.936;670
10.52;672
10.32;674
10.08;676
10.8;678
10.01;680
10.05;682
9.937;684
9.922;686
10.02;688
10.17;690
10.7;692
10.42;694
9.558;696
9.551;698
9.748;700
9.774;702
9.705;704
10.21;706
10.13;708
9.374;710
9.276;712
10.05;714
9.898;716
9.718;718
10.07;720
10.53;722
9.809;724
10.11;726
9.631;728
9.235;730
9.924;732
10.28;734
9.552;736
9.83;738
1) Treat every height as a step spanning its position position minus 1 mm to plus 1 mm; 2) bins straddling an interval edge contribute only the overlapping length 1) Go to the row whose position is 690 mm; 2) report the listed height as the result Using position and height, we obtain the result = 10.17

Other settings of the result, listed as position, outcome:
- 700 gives 9.748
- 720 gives 10.07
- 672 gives 10.52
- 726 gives 10.11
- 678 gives 10.8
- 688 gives 10.02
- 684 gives 9.937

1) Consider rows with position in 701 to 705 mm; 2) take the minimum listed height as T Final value 9.705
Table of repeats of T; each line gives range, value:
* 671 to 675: 10.32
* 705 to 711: 9.374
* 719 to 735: 9.235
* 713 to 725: 9.718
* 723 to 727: 9.809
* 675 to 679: 10.08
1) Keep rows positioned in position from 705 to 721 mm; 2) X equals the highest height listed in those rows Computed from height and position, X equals 10.21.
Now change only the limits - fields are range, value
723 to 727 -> 10.11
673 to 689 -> 10.8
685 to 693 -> 10.7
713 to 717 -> 10.05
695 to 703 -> 9.774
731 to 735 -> 10.28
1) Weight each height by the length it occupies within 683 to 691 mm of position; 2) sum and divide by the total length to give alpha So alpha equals 10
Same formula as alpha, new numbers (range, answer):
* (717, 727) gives 10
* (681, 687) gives 9.97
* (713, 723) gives 10.1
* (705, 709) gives 10.2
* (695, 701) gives 9.62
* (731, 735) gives 10.1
